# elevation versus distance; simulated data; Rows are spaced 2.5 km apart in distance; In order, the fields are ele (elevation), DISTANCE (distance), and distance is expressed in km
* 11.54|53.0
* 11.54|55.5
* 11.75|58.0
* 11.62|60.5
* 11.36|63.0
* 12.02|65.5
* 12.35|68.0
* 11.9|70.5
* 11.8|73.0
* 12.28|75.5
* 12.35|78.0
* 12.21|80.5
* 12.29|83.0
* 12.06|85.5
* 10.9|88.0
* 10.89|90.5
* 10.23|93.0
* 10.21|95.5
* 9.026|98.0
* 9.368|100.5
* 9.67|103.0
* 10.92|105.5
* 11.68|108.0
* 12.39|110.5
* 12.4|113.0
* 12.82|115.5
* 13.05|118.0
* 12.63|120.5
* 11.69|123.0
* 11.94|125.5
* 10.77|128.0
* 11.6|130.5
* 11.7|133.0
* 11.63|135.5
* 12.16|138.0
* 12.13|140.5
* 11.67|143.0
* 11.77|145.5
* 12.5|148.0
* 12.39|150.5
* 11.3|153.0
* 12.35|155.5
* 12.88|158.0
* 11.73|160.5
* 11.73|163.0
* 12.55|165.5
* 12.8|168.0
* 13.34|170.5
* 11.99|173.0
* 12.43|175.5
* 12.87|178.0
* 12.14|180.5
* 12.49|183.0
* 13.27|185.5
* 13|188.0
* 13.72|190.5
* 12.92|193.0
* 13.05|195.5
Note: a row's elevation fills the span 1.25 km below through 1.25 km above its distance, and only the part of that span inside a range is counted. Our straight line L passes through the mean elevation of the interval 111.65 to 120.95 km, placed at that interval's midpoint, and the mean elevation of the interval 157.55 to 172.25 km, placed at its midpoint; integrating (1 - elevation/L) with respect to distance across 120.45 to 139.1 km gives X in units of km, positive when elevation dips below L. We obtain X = 1.4 km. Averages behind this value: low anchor 12.7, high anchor 12.5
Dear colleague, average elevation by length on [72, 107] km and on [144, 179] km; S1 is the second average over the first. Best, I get 1.12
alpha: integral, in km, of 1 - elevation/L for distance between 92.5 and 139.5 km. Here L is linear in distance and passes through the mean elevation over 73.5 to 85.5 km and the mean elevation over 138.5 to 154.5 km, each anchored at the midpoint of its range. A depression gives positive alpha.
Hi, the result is 2.73 km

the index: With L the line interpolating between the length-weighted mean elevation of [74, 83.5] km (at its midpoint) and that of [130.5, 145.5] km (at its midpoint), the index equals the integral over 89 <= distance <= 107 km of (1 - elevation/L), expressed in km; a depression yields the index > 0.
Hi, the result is 3.0 km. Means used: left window 12.3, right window 11.8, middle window 10.1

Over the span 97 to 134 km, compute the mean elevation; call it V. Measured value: 11.5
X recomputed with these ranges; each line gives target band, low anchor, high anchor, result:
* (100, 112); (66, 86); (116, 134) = 1.1 km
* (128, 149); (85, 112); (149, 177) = -0.2 km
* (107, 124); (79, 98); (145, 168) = -1.3 km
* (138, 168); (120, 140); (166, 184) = 0.1 km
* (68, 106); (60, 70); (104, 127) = 2.7 km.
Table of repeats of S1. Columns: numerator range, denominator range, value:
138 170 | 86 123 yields 1.09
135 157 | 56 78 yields 1.01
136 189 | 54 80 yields 1.04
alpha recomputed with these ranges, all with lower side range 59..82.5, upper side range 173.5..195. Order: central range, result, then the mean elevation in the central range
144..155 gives 0.5 km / 12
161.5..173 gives 0.2 km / 12.5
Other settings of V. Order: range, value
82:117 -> 11.1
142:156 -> 12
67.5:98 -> 11.5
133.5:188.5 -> 12.3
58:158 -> 11.7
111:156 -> 12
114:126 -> 12.5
